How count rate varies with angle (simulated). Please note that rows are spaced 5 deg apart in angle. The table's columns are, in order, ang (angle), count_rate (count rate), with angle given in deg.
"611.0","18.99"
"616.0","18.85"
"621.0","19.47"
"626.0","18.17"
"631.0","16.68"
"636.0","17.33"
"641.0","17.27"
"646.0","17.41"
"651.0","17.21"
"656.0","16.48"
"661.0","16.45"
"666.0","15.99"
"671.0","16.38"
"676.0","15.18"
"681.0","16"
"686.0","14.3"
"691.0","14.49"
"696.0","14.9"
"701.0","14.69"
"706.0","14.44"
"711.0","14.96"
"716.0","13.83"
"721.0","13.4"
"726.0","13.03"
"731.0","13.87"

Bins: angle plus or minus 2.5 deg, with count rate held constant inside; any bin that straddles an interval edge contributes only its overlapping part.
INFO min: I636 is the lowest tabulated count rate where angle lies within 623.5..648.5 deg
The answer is 16.68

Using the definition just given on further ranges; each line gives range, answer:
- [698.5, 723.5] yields 13.4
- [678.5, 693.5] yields 14.3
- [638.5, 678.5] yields 15.18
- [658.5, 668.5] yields 15.99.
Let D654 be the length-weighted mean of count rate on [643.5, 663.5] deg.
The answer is 16.9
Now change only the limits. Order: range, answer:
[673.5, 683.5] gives 15.6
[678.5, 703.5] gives 14.9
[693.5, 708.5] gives 14.7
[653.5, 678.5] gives 16.1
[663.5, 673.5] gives 16.2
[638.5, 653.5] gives 17.3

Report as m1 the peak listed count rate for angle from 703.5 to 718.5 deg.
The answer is 14.96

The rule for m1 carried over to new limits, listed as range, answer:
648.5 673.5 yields 17.21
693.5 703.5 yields 14.9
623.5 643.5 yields 18.17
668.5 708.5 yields 16.38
